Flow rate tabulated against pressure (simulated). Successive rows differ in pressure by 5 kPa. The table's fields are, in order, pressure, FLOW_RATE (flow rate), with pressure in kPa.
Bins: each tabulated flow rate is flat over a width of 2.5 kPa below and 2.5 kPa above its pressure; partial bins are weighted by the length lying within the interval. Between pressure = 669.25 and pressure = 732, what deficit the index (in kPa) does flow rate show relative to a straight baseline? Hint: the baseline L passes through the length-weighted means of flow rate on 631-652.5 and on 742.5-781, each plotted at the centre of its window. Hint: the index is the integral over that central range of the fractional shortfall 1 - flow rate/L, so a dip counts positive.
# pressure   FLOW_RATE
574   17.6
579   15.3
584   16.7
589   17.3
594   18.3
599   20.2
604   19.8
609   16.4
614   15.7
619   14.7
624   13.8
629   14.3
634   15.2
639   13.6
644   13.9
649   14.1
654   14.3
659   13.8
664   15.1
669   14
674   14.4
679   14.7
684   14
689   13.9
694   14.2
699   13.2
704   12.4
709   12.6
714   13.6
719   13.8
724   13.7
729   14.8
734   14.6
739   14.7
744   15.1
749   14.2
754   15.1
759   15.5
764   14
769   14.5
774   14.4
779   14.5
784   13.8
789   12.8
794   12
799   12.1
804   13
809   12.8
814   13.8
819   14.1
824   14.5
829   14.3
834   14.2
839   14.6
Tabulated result 2.8 kPa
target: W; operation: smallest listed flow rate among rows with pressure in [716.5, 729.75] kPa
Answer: 13.7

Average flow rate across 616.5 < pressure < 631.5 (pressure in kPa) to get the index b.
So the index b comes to 14.3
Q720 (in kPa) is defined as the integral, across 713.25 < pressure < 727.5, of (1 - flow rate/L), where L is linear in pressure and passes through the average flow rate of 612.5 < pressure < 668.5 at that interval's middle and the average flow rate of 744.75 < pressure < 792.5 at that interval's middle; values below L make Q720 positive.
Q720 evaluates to 0.5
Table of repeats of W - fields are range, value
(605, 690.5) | 13.6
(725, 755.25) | 14.2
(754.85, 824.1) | 12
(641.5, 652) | 13.9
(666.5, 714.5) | 12.4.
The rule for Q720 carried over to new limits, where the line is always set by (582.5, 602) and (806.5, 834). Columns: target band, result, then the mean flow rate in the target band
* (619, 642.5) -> 4.4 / 14.3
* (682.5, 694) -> 1.7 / 14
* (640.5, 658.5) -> 3.3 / 14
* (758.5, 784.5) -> 0.8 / 14.4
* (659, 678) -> 2.7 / 14.4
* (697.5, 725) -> 4.8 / 13.2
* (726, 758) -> 1.3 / 14.8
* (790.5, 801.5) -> 1.7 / 12.1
